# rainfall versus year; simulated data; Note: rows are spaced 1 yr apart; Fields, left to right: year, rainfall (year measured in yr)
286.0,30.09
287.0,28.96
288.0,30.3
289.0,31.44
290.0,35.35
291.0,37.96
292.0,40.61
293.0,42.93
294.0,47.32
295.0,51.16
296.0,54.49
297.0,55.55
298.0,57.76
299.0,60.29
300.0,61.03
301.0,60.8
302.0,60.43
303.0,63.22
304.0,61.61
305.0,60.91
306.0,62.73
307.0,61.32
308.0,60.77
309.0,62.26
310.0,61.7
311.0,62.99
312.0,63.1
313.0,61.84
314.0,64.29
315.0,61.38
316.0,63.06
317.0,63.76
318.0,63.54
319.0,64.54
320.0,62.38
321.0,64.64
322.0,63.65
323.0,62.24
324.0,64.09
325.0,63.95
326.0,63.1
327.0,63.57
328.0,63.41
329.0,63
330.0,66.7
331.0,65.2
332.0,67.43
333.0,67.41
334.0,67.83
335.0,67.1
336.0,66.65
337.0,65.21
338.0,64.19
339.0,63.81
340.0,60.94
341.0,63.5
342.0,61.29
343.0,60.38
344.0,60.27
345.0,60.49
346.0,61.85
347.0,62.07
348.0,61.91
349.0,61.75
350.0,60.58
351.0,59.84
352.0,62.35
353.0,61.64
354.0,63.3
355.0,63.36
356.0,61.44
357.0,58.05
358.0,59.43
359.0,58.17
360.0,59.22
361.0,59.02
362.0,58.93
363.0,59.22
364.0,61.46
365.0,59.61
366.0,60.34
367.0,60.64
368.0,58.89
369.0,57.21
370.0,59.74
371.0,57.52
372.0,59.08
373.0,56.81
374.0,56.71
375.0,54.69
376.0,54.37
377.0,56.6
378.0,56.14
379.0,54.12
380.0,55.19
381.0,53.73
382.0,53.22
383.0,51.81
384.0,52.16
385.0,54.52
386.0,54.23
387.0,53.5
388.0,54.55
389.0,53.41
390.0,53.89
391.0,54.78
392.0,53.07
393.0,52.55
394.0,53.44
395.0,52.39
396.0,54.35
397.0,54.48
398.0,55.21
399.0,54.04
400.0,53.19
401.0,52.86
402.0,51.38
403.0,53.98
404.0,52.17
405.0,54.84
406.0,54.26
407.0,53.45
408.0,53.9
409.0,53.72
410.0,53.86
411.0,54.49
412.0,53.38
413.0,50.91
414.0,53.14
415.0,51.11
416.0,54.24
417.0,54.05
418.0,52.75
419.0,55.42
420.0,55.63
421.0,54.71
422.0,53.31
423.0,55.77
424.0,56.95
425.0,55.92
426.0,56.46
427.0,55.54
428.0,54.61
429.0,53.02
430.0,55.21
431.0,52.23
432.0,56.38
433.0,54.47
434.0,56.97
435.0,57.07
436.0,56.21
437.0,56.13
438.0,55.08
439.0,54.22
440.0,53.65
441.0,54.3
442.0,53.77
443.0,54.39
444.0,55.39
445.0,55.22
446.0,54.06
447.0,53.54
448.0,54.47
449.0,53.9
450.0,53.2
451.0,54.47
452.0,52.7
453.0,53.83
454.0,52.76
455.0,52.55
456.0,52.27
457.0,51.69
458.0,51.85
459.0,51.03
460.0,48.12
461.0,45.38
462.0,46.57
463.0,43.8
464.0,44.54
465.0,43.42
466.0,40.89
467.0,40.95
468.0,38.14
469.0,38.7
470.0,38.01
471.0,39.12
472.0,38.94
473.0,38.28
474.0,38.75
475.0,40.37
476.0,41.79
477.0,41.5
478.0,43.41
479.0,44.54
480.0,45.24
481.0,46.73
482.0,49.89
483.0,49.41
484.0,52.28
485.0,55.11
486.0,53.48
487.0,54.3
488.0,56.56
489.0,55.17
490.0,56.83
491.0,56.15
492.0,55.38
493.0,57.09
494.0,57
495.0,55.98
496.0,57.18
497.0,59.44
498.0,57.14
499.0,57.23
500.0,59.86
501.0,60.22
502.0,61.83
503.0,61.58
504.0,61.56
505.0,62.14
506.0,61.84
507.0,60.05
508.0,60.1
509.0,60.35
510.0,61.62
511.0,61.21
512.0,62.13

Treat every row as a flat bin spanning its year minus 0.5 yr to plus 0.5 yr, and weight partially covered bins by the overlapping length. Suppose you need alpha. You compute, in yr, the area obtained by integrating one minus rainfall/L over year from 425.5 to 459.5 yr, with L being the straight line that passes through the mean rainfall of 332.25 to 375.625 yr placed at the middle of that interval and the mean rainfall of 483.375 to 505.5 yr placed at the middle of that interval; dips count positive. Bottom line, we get 2.6 yr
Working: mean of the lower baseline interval 61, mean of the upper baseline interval 57.4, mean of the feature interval 54.2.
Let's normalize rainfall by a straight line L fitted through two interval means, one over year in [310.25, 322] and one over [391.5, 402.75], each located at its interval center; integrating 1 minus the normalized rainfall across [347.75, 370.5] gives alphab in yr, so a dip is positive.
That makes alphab -0.9 yr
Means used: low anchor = 63.2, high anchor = 53.4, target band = 60.2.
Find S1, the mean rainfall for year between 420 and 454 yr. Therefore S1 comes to 54.7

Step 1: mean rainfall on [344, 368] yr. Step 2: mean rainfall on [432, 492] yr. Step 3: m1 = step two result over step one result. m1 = 0.82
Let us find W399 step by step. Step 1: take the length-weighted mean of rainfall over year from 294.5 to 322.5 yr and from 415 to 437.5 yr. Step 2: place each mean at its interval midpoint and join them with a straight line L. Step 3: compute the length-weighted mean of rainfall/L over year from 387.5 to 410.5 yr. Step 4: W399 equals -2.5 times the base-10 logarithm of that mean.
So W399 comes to 0.06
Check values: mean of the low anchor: 61.3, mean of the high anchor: 55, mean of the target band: 53.6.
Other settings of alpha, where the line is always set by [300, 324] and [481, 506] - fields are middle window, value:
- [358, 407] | 3.8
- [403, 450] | 3.5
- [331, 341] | -0.6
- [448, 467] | 2.7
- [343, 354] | 0.0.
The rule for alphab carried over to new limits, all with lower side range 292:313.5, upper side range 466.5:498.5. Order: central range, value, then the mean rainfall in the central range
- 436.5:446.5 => -0.8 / 54.6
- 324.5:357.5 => -4.0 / 63.1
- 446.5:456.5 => -0.6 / 53.4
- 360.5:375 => -1.1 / 58.8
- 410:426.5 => -0.7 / 54.3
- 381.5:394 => 0.1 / 53.5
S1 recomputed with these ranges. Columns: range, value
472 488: 46.4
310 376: 61.9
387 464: 53.5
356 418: 55.3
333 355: 62.8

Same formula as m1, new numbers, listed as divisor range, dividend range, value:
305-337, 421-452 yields 0.86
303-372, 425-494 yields 0.81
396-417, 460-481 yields 0.78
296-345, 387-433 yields 0.86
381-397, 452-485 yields 0.85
